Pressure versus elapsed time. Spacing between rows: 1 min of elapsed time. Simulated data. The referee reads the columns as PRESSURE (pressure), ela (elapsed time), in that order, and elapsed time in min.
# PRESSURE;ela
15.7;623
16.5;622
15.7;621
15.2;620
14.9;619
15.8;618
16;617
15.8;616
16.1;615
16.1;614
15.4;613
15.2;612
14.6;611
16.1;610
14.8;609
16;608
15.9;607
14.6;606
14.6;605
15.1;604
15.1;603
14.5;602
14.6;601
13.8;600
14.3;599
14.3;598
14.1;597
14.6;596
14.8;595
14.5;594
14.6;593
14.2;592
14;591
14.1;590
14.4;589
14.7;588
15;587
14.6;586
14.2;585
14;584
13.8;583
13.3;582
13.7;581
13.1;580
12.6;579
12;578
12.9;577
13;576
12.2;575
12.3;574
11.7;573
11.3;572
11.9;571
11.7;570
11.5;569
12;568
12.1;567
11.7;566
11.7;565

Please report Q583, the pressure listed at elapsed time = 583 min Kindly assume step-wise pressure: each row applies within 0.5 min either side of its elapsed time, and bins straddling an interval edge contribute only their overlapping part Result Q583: 13.8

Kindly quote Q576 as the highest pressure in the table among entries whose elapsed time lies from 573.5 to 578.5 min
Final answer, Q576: 13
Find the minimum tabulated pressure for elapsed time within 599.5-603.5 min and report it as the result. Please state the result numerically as 13.8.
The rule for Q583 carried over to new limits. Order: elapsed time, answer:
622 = 16.5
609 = 14.8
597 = 14.1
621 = 15.7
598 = 14.3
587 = 15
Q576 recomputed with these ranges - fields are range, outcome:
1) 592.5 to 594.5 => 14.6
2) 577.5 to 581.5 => 13.7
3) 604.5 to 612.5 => 16.1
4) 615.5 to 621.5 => 16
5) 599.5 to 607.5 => 15.9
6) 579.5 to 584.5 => 14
